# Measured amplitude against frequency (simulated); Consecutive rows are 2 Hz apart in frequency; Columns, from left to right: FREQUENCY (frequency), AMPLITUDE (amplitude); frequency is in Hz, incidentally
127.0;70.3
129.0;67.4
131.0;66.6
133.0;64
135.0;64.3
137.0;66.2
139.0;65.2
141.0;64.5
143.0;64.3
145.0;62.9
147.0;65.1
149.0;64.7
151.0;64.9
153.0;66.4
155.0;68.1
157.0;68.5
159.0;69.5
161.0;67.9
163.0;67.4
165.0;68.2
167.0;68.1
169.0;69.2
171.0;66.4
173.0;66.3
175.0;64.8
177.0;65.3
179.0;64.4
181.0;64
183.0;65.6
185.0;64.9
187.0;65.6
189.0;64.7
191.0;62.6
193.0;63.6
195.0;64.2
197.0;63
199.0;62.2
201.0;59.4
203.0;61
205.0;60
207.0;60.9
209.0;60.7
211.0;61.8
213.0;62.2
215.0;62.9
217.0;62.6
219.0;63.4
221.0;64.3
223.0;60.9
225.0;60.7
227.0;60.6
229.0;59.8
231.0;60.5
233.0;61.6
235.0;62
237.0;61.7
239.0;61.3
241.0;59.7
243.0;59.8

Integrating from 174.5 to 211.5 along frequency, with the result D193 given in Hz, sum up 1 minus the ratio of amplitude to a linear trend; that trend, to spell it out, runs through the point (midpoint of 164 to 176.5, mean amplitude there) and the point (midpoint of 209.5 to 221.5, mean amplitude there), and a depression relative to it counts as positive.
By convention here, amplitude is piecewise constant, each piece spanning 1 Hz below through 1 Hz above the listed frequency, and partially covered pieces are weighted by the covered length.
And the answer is 1.04 Hz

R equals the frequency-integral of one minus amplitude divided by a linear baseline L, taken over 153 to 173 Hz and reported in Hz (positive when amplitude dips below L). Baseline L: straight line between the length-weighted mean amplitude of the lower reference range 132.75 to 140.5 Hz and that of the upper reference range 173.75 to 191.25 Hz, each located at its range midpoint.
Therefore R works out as -1.0 Hz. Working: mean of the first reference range 65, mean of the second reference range 64.8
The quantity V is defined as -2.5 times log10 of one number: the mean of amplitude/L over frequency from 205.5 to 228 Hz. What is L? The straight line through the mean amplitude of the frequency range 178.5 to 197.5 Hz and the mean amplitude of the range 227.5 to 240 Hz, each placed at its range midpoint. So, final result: 0.01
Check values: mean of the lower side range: 64.3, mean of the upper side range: 61.1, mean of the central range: 61.9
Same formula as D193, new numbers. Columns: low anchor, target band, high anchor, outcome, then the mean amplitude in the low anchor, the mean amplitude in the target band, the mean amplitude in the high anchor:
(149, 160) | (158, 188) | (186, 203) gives -0.6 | 67.2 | 66.5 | 63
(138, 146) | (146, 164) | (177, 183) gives -0.7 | 64.2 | 66.9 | 64.6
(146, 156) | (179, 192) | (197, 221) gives -0.2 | 65.8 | 64.6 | 61.7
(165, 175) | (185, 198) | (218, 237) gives 0.2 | 67.3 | 64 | 61.5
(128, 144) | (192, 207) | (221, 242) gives 0.2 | 65.3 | 61.8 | 61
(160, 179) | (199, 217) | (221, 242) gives 0.6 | 66.9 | 61.3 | 61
